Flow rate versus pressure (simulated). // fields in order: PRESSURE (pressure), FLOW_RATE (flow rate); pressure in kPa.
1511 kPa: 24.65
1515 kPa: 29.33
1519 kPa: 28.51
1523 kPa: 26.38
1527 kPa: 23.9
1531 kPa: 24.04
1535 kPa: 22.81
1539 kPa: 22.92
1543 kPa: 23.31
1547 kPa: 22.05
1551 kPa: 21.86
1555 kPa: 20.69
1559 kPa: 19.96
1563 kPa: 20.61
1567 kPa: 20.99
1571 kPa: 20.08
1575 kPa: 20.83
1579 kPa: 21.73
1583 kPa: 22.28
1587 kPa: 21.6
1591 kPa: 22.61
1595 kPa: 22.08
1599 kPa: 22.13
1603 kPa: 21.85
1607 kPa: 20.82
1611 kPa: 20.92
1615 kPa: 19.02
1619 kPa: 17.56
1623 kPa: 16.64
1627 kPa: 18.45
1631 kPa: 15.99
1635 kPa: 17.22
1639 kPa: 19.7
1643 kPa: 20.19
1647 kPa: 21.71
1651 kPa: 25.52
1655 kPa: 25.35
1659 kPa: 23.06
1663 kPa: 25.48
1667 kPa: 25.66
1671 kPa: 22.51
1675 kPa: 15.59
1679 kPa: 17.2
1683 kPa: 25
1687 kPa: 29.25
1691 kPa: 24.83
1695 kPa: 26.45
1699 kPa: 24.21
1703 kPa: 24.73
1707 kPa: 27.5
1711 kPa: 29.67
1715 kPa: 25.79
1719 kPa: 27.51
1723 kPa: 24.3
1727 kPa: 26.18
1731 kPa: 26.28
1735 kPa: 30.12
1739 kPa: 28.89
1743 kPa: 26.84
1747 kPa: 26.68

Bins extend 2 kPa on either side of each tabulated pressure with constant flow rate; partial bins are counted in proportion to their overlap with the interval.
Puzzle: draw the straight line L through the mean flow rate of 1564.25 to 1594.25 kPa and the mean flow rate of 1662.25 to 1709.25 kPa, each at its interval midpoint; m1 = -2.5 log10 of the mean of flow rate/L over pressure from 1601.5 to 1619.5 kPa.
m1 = 0.103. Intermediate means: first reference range 21.5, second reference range 24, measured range 20.2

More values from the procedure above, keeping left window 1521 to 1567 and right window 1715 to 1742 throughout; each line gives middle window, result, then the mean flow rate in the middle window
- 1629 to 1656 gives 0.21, 20.6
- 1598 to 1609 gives 0.12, 21.6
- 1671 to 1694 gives 0.15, 22.6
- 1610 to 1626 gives 0.31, 18.4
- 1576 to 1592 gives 0.08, 21.9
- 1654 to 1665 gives 0.04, 24.6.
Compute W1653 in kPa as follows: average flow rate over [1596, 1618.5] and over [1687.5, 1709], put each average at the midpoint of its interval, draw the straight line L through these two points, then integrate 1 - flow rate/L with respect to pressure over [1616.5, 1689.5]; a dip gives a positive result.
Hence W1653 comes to 6.7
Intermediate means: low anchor 20.8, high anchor 25.8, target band 21.2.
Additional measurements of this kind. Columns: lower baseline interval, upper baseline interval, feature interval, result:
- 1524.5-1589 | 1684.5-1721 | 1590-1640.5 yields 8.9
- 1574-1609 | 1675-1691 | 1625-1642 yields 3.3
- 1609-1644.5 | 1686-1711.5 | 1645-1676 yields -1.8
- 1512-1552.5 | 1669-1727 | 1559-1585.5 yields 3.8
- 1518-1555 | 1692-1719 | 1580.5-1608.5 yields 3.1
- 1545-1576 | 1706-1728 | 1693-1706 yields 0.4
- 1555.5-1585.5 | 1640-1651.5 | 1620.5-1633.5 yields 2.7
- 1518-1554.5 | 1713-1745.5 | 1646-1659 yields 0.7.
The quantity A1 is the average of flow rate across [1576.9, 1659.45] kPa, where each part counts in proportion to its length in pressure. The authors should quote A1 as 20.7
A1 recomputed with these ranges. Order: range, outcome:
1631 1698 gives 22.6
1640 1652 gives 22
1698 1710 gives 25.9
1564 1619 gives 21.2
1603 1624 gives 19.4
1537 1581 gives 21.4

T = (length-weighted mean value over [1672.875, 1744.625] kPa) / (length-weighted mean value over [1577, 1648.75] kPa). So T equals 1.27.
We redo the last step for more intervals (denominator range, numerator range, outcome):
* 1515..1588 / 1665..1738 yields 1.11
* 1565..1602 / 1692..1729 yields 1.21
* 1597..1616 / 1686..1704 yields 1.22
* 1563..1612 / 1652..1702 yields 1.11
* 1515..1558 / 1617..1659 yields 0.84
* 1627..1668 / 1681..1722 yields 1.22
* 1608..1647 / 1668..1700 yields 1.24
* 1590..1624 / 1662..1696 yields 1.14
